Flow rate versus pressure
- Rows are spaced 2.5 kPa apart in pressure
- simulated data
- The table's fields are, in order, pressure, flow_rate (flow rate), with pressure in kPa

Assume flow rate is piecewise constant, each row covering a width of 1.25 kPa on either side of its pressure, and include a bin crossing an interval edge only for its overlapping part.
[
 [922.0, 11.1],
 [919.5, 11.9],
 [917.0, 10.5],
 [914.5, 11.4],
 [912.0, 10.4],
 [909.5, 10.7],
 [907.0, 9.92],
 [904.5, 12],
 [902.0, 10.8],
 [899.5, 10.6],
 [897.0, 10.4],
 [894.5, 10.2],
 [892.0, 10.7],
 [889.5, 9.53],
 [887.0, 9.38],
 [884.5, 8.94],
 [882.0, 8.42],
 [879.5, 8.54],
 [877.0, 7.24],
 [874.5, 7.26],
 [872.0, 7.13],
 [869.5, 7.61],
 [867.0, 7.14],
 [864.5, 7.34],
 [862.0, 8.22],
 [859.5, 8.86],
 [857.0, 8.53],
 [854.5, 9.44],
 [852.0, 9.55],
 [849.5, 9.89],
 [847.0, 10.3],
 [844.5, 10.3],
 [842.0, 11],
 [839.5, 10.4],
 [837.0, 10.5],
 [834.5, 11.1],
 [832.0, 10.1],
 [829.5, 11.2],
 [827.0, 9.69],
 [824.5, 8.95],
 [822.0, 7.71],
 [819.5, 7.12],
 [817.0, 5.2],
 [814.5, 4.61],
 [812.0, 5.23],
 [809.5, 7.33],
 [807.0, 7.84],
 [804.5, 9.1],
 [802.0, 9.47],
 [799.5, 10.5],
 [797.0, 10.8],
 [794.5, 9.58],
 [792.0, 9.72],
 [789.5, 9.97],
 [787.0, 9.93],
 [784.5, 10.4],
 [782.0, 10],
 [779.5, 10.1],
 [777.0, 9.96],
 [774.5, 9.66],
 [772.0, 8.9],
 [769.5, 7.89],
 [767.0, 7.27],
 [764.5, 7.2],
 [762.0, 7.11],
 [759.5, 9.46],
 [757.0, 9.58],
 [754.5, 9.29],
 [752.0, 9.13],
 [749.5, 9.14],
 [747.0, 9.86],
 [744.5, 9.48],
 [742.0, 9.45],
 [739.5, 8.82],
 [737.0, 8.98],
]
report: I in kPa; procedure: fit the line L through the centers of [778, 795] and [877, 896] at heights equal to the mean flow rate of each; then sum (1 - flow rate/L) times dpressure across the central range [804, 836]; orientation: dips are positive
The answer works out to 5.4 kPa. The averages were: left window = 9.97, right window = 9.26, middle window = 8.09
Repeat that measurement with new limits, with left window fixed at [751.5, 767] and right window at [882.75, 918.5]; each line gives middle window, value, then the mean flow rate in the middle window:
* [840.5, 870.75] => 2.3 kPa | 9.03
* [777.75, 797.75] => -2.6 kPa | 10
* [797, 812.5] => 0.8 kPa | 8.6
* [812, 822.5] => 3.8 kPa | 5.94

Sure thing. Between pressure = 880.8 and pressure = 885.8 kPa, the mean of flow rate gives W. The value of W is 8.69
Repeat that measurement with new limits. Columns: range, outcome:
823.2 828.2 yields 9.3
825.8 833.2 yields 10.3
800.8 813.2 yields 7.8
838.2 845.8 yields 10.6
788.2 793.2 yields 9.85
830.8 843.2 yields 10.6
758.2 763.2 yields 8.31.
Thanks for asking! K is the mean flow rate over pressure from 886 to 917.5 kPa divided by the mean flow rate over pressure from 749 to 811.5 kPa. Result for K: 1.15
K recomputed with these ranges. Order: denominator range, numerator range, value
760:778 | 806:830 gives 0.89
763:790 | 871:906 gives 1.02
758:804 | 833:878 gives 0.97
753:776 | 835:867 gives 1.11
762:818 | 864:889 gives 0.92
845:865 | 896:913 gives 1.17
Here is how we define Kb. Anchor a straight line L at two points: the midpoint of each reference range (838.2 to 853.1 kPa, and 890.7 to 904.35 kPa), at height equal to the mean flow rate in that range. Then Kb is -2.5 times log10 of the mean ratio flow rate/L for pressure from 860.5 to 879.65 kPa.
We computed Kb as 0.36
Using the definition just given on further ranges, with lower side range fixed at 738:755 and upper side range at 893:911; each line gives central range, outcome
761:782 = 0.11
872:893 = 0.21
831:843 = -0.06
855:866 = 0.23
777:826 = 0.13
